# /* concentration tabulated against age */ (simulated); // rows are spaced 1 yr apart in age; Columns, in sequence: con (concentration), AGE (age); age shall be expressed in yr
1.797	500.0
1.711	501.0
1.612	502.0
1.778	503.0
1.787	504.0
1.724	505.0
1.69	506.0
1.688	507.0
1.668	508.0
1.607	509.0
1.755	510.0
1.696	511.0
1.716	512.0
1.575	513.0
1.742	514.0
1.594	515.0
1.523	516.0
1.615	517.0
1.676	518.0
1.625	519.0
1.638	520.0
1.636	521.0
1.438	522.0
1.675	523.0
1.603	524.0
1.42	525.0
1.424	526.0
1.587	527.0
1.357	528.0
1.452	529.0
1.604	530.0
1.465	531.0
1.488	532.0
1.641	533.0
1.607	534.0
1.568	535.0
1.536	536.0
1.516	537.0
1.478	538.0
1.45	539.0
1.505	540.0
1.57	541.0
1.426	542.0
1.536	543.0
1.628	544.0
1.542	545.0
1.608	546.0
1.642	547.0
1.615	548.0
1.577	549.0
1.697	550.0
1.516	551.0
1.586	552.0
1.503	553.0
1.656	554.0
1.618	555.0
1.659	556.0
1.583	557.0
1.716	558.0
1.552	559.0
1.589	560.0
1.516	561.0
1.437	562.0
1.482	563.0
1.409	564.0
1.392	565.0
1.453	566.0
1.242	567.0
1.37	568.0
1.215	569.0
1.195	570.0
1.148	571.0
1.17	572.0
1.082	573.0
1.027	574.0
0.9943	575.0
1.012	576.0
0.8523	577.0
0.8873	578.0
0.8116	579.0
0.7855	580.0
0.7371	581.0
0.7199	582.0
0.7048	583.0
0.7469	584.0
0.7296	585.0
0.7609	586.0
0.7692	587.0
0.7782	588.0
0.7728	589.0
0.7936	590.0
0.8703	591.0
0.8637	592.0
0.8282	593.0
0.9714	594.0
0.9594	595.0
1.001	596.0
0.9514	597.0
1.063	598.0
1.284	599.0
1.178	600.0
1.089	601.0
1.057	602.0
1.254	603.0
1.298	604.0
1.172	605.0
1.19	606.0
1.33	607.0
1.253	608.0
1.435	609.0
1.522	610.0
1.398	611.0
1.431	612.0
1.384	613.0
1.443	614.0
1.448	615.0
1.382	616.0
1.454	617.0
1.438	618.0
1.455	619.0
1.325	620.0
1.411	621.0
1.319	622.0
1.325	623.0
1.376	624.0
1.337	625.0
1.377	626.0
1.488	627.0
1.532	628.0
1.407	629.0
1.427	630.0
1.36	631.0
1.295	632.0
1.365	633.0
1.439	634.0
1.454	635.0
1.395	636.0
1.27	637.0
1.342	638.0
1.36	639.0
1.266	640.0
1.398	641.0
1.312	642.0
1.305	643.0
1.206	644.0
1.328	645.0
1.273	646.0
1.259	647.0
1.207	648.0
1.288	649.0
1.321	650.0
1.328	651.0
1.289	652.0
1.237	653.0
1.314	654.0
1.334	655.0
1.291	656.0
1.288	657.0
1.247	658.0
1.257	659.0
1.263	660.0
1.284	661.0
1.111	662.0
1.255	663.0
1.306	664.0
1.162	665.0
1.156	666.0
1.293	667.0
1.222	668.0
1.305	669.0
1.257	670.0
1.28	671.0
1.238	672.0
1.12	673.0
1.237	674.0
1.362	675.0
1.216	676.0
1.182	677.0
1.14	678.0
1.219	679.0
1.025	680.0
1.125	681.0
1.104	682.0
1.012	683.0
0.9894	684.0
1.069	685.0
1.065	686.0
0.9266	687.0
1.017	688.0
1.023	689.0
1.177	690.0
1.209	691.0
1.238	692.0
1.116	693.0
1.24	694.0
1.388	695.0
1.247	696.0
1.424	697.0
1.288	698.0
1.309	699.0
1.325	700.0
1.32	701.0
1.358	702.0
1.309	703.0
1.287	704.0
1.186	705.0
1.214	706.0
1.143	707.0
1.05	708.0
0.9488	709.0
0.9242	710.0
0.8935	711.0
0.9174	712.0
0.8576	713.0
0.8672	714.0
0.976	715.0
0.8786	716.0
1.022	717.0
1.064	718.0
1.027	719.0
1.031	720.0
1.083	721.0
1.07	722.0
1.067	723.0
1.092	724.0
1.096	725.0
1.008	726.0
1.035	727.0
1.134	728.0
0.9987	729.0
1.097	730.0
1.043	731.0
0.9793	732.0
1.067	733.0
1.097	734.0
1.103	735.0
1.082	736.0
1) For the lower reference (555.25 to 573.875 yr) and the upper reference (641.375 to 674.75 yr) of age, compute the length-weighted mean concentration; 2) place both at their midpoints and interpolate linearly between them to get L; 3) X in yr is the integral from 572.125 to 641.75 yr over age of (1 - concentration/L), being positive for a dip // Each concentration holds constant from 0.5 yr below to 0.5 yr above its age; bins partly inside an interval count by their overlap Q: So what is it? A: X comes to 8.4 yr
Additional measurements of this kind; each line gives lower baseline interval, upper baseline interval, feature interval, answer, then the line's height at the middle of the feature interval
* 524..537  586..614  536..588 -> 1.8 yr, 1.33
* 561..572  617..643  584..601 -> 5.6 yr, 1.35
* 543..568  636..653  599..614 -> 1.2 yr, 1.4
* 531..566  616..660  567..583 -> 5.3 yr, 1.49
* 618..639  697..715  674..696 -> 1.1 yr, 1.2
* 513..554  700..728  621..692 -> -1.7 yr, 1.23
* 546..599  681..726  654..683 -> -2.4 yr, 1.13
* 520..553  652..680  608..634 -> -1.1 yr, 1.35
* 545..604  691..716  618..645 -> -4.5 yr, 1.17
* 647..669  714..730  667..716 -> -0.4 yr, 1.14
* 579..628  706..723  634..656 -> -4.6 yr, 1.08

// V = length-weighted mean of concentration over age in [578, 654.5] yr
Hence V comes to 1.2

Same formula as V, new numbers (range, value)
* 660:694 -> 1.17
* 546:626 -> 1.23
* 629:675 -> 1.29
